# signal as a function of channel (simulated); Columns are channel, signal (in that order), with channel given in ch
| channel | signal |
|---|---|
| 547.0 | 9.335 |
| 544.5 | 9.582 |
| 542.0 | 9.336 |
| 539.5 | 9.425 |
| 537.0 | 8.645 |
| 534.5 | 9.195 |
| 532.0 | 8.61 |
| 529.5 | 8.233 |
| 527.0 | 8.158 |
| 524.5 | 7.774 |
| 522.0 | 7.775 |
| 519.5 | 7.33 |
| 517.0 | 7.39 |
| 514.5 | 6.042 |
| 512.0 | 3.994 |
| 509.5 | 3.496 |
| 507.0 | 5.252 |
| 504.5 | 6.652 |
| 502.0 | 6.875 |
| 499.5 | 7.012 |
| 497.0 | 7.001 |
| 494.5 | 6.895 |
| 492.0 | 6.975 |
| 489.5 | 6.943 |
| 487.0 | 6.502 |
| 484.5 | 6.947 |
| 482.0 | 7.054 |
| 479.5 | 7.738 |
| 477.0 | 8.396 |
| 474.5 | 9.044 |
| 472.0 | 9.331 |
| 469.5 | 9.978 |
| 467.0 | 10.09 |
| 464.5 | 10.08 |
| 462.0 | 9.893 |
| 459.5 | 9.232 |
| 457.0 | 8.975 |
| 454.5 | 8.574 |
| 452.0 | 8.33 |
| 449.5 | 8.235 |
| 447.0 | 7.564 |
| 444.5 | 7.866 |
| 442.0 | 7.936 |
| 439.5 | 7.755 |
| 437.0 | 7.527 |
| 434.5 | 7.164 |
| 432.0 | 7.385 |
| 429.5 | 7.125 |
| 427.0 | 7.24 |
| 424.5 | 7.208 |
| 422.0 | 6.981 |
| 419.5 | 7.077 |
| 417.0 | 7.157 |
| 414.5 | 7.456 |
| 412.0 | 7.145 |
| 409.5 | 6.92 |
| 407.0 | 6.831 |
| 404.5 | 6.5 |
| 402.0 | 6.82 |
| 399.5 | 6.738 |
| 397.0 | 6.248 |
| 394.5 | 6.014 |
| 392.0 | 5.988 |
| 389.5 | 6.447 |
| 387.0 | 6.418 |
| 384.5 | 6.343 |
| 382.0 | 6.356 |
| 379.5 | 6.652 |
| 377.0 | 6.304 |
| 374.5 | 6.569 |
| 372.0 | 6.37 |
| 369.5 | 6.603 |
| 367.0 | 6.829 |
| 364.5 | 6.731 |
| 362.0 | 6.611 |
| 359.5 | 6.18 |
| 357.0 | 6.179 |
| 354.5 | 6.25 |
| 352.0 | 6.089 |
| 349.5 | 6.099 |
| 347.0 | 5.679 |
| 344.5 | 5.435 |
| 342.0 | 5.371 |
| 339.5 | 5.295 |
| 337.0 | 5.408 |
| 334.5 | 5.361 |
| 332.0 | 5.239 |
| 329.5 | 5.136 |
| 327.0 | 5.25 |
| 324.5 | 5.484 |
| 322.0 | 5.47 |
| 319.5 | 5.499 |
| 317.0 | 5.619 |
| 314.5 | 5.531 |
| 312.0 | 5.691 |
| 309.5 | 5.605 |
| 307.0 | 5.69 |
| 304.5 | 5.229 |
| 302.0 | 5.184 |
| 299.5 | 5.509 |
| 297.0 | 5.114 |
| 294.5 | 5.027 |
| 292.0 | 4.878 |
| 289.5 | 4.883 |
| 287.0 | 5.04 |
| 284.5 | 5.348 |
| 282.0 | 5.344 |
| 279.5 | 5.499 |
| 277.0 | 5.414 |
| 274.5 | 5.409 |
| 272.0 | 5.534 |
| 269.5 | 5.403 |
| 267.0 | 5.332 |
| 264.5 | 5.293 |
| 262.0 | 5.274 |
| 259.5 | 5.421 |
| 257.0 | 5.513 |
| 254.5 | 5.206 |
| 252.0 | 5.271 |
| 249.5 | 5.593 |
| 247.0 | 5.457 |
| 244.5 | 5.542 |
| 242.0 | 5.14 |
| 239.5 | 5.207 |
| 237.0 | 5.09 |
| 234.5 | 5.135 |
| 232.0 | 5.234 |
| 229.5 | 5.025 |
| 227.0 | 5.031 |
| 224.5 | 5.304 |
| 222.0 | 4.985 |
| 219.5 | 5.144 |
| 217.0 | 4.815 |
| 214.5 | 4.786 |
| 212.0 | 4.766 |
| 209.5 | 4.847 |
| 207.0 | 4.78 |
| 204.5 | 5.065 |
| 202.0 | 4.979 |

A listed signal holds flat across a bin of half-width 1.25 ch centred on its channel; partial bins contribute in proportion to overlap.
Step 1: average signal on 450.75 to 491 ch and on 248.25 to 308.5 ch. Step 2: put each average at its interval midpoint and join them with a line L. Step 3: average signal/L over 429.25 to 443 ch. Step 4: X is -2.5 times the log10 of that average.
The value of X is 0.07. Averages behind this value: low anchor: 5.31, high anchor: 8.56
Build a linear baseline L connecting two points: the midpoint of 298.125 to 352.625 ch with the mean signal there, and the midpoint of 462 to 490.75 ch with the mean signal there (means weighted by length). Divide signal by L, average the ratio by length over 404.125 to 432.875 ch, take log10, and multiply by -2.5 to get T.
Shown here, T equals 0.03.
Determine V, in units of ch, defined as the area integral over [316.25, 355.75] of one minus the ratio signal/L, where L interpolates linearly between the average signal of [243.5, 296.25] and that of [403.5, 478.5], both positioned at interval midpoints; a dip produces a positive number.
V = 5.1 ch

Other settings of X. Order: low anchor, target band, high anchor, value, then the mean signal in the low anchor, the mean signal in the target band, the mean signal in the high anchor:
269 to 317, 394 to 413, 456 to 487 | 0.12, 5.34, 6.67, 8.8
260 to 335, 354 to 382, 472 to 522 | -0.11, 5.34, 6.48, 6.8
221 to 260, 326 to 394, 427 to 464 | 0.15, 5.26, 6.05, 8.12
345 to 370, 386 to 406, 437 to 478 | 0.14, 6.29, 6.4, 8.79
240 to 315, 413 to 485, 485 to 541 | -0.22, 5.34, 8.12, 7.11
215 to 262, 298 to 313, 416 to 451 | 0.10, 5.22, 5.48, 7.45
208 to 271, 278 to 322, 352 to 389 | 0.08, 5.19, 5.34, 6.44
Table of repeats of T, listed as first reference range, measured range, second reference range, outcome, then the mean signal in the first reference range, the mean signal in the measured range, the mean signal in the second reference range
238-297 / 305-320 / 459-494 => 0.070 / 5.3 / 5.59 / 8.39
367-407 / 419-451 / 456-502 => -0.018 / 6.45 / 7.48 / 8.19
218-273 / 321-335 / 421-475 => 0.221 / 5.28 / 5.32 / 8.34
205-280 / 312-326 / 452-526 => 0.078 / 5.21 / 5.53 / 7.58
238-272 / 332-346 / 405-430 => 0.167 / 5.36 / 5.37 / 7.1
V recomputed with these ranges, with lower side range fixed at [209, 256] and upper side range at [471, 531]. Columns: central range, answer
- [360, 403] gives -1.9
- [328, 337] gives 0.9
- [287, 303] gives 1.4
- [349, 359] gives -0.3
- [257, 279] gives 0.0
